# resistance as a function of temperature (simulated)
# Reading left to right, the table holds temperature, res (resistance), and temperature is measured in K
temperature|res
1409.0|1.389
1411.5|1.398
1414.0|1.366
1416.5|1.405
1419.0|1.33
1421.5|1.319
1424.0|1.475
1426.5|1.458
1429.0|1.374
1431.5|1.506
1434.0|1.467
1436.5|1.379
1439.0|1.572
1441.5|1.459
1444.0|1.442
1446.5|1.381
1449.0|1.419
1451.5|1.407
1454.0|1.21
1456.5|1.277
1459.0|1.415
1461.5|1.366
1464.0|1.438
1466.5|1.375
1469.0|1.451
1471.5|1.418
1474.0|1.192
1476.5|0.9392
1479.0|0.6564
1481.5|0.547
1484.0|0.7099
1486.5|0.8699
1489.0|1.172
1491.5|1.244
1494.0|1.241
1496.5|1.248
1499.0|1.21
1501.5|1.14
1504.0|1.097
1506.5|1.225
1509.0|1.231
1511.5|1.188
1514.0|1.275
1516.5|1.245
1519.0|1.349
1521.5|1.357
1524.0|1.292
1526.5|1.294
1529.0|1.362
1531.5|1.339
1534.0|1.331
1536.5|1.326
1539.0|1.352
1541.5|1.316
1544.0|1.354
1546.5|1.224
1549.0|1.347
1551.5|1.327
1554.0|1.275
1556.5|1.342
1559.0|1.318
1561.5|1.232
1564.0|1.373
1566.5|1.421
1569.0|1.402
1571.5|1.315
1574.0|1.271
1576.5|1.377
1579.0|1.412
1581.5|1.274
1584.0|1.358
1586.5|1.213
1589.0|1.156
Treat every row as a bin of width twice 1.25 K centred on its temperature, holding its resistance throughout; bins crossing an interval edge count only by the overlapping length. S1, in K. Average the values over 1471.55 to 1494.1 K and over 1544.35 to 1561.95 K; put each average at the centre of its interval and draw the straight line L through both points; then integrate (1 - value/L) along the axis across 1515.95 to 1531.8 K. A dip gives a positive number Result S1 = -2.21 K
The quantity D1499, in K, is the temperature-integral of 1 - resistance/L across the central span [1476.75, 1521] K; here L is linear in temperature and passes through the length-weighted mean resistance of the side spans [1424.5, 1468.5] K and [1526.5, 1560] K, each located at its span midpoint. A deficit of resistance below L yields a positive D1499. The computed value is 8.56 K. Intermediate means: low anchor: 1.41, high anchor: 1.32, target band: 1.1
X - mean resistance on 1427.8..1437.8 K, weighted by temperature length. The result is 1.43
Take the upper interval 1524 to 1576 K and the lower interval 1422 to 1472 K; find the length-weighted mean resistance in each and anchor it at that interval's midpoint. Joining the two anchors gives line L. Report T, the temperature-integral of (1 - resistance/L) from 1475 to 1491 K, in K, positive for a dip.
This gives 6.3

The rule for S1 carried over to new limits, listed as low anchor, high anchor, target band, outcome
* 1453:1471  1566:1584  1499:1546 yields 2.7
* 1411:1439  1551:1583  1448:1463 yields 0.5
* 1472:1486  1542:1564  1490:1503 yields -3.6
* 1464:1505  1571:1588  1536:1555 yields -1.2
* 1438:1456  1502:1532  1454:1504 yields 7.1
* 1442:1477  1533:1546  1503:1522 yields 1.3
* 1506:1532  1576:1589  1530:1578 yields -1.1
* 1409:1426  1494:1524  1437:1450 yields -1.0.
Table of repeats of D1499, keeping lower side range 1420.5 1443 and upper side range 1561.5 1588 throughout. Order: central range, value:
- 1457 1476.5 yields 1.0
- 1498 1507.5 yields 1.5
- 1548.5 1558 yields 0.2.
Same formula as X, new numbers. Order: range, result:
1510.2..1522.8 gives 1.28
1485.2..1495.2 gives 1.13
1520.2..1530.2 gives 1.33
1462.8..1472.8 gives 1.42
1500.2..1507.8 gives 1.15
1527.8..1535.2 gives 1.34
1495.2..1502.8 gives 1.2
